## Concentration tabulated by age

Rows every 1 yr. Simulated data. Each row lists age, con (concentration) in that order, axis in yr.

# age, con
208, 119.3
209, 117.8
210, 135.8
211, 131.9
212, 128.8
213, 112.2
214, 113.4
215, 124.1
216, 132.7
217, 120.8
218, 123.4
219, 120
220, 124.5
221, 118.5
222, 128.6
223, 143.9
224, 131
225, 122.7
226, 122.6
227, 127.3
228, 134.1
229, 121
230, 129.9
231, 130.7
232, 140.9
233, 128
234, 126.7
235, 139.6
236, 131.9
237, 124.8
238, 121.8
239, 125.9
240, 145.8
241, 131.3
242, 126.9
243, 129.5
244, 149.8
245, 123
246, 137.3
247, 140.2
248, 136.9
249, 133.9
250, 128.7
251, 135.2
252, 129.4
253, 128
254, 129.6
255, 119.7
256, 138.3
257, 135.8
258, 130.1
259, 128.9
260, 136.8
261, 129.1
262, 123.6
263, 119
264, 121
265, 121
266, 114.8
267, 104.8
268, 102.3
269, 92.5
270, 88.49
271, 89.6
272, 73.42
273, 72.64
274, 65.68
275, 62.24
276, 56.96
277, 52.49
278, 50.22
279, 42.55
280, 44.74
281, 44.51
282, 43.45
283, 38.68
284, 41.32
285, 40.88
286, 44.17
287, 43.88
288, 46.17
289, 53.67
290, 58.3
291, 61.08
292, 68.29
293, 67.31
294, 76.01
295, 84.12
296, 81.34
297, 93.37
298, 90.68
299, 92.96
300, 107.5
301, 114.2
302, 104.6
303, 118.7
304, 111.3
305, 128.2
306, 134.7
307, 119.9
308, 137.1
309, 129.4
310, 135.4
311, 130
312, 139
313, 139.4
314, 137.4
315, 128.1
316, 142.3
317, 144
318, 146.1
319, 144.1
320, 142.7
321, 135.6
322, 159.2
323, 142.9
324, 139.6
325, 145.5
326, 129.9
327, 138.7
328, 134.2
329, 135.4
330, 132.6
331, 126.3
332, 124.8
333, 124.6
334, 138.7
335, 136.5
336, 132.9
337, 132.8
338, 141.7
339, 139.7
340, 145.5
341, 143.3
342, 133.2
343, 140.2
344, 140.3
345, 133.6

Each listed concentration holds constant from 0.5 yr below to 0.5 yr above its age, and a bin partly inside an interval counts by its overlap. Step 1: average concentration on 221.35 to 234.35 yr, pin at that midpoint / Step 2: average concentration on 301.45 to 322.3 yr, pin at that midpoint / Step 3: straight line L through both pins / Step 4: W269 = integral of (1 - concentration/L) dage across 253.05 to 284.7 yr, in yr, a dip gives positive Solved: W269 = 9.7 yr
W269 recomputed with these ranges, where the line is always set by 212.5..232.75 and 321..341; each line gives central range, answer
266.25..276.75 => 4.01 yr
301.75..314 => 0.60 yr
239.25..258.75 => -0.64 yr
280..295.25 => 9.13 yr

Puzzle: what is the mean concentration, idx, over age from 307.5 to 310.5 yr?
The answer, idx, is 134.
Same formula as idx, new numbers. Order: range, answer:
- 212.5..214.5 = 113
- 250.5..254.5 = 131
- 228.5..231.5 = 127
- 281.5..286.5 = 41.7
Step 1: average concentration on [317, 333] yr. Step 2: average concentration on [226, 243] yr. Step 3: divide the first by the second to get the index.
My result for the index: 1.06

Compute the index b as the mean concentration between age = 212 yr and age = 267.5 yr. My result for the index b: 128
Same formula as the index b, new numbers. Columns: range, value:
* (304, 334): 136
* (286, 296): 62.2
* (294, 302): 94.3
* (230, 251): 133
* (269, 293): 56.8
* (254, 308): 88.1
